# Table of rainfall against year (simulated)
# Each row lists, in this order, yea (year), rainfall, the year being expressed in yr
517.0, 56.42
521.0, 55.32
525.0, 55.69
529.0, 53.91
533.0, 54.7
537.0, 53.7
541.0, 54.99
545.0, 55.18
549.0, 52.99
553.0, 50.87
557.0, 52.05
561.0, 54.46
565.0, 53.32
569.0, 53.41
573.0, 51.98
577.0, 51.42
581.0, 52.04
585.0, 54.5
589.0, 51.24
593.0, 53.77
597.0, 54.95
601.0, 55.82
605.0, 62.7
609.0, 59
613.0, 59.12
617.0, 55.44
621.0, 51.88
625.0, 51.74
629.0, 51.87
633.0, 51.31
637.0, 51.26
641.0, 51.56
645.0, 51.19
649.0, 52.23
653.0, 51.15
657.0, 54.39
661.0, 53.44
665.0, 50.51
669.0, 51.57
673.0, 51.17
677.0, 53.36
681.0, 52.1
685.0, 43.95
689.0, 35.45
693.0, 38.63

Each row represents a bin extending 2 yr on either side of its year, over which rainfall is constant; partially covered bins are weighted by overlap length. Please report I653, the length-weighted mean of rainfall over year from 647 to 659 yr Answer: 52.6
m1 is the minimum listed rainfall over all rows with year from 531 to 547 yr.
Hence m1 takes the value 53.7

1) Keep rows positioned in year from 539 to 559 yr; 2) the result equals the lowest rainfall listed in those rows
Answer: 50.87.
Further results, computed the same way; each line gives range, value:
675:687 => 43.95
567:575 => 51.98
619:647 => 51.19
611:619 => 55.44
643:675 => 50.51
